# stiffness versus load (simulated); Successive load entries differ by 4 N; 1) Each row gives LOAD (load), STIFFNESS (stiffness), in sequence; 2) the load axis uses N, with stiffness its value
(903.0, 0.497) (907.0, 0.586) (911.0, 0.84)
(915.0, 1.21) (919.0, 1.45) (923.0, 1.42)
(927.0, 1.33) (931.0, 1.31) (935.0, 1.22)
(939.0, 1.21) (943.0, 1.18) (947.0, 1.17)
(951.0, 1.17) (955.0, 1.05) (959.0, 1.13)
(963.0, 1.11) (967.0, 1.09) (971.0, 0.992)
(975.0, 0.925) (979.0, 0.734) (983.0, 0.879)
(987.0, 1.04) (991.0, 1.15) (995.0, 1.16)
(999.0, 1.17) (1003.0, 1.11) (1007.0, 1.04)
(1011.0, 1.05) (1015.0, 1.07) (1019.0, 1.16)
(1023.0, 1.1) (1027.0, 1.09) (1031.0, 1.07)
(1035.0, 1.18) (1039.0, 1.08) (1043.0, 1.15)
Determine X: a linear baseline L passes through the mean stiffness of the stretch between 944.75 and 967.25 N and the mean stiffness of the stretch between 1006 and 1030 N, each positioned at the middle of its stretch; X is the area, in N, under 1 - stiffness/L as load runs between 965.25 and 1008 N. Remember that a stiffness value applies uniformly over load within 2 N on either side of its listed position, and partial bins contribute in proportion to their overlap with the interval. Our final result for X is 3.0 N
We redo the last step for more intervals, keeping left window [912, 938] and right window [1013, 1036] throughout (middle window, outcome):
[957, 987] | 5.6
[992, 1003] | 0.1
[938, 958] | 1.7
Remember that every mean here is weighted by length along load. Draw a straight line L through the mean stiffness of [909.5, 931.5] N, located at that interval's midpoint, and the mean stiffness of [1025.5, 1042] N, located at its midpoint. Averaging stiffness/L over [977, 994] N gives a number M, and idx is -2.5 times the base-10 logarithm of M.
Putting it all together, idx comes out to 0.215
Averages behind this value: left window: 1.27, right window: 1.11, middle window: 0.963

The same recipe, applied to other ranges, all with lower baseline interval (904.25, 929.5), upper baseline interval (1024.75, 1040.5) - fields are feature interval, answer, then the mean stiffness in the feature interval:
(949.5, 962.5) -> 0.00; 1.11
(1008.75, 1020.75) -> 0.02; 1.09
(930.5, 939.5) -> -0.11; 1.24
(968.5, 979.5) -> 0.22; 0.913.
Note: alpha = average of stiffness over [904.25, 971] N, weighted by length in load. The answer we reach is 1.14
